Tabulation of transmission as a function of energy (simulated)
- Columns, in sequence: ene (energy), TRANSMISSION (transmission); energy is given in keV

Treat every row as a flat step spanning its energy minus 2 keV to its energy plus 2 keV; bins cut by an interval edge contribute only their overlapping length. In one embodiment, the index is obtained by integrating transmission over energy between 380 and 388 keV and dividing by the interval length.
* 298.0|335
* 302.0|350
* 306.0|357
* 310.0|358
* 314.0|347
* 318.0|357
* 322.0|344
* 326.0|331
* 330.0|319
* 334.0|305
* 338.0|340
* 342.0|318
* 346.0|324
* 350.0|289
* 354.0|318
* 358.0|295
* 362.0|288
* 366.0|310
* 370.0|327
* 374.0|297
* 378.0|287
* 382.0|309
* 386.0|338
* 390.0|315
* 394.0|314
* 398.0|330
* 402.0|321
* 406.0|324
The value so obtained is 324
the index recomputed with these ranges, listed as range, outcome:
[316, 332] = 338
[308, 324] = 352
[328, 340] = 321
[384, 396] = 322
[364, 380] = 305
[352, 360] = 306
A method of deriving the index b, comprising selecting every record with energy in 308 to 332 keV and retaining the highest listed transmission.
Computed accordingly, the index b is 358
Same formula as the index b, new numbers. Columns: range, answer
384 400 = 338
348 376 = 327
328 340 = 340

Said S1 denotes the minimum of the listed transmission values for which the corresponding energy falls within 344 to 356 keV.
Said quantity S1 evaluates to 289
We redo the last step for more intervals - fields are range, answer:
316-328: 331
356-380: 287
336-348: 318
